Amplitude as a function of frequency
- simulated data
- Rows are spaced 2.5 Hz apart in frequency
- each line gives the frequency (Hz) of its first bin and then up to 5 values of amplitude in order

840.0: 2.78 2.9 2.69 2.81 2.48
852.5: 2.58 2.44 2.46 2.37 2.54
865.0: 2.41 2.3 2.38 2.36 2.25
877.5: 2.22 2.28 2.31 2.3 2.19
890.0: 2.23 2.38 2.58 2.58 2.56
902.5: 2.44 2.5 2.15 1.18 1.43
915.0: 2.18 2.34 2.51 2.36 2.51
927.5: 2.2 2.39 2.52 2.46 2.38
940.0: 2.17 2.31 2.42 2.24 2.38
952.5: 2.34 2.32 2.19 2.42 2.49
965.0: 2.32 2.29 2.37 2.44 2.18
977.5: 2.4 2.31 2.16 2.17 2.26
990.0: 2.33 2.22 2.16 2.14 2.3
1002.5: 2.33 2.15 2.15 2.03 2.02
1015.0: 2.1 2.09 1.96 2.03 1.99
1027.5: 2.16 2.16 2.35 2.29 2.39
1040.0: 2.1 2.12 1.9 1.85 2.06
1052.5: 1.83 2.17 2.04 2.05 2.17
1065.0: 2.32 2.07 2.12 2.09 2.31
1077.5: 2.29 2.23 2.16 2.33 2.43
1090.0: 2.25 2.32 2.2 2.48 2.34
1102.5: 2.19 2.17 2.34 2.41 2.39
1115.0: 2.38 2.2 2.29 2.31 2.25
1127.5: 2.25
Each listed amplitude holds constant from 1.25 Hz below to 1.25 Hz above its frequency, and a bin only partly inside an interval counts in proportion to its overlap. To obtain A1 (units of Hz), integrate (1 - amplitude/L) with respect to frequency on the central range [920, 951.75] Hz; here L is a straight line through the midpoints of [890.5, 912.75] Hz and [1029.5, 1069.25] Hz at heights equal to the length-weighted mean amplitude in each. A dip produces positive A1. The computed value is -2.3 Hz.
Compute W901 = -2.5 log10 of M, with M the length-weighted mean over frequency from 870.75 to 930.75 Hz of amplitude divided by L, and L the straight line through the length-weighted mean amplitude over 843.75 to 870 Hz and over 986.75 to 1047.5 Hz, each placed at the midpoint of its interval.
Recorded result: 0.06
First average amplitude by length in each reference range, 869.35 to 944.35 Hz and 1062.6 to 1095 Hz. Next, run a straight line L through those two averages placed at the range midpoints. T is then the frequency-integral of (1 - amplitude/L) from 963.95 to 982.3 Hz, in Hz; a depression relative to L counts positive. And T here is -0.4 Hz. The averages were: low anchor 2.29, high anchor 2.24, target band 2.32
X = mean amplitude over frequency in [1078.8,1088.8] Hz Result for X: 2.29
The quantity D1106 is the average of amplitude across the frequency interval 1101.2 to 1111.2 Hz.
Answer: 2.28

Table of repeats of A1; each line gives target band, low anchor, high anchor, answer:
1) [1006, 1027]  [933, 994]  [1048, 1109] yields 2.0 Hz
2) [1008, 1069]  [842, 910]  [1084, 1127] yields 6.3 Hz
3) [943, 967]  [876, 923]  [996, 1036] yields -1.6 Hz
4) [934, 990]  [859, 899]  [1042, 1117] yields -0.7 Hz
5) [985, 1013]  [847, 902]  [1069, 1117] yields 1.7 Hz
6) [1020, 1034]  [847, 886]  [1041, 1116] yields 0.8 Hz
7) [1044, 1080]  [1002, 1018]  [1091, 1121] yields 2.0 Hz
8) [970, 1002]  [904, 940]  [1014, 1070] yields -1.6 Hz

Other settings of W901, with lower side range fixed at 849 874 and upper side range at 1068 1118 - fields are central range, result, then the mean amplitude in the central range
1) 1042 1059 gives 0.160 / 1.99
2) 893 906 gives -0.052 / 2.52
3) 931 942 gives 0.002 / 2.38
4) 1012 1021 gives 0.140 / 2.05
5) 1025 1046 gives 0.068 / 2.18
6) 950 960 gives 0.026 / 2.31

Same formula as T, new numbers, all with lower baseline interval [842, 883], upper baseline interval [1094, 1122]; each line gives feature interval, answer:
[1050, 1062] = 1.6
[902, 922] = 2.8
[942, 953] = 0.3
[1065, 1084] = 1.1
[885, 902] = 0.2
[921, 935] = 0.1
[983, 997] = 0.9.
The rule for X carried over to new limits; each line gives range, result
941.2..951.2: 2.34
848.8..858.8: 2.49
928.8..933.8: 2.46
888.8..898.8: 2.44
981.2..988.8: 2.2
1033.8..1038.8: 2.34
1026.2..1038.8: 2.27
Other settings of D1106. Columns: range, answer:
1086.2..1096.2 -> 2.3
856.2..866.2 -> 2.45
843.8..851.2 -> 2.66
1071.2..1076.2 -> 2.2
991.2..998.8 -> 2.18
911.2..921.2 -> 2.11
